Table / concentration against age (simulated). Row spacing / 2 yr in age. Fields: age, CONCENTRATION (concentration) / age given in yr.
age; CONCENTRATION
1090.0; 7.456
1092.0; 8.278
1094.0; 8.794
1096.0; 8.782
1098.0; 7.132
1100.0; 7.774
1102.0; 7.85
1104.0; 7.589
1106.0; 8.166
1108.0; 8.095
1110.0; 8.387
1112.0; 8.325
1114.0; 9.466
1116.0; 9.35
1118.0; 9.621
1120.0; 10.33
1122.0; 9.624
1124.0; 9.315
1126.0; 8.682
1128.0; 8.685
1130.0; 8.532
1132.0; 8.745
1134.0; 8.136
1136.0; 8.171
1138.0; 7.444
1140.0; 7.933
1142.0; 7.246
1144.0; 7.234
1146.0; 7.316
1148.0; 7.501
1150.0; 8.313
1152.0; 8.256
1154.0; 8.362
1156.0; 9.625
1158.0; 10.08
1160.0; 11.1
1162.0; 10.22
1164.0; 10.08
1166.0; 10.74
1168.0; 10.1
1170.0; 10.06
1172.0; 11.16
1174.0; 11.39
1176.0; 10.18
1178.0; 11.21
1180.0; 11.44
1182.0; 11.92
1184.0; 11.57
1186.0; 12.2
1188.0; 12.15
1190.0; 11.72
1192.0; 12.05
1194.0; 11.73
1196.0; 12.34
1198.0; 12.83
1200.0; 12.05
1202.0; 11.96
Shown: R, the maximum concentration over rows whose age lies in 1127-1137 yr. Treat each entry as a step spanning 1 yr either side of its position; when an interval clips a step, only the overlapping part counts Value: 8.745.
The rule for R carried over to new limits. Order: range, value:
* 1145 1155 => 8.362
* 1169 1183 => 11.92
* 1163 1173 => 11.16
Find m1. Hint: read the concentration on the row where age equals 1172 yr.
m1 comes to 11.16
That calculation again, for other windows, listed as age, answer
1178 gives 11.21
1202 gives 11.96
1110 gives 8.387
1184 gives 11.57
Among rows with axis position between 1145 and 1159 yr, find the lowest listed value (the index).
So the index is 7.316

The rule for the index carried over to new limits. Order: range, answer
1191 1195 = 11.73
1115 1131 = 8.532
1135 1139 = 7.444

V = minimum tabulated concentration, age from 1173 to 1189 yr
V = 10.18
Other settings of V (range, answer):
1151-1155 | 8.256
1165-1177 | 10.06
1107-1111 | 8.095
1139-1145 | 7.234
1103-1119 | 7.589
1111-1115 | 8.325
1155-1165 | 9.625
